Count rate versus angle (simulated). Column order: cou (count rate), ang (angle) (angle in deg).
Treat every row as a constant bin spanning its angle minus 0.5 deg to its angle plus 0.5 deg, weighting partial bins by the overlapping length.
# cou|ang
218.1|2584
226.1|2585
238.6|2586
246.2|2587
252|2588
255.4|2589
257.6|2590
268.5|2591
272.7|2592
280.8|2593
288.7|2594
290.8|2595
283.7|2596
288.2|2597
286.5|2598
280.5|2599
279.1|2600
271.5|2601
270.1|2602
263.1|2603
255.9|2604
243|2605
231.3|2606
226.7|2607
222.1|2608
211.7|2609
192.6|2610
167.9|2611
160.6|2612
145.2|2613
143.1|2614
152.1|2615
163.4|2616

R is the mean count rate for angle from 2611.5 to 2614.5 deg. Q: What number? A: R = 150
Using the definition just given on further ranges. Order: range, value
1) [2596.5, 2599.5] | 285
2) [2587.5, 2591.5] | 258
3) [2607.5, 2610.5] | 209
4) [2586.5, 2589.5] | 251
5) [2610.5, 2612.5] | 164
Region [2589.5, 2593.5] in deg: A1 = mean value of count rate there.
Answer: 270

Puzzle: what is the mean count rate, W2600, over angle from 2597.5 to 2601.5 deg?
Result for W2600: 279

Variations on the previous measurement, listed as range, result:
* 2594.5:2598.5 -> 287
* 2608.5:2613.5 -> 176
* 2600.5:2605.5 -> 261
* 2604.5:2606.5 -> 237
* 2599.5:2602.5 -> 274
